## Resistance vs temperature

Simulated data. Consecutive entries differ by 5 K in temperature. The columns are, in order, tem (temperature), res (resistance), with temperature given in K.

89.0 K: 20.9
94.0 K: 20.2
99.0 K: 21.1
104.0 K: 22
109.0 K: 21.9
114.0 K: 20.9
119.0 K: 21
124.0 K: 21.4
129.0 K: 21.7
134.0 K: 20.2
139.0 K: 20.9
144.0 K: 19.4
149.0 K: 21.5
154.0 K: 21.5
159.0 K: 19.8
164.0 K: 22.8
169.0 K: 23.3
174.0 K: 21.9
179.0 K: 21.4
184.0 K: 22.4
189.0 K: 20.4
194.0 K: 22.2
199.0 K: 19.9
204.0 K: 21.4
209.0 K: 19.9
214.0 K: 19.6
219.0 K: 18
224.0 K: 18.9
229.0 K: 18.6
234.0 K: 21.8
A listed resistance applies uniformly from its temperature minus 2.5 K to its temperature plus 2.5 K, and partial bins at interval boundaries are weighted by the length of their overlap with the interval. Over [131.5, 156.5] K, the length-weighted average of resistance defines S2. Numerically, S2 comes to 20.7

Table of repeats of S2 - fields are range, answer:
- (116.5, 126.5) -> 21.2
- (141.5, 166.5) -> 21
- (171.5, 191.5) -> 21.5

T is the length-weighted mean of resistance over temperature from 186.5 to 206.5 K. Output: 21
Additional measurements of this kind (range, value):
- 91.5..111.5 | 21.3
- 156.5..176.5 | 21.9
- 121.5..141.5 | 21.1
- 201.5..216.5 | 20.3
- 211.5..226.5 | 18.8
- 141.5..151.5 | 20.4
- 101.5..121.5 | 21.4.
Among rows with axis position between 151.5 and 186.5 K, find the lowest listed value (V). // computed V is 19.8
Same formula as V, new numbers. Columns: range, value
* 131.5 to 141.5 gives 20.2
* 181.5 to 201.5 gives 19.9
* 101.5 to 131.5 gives 20.9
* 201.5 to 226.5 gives 18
